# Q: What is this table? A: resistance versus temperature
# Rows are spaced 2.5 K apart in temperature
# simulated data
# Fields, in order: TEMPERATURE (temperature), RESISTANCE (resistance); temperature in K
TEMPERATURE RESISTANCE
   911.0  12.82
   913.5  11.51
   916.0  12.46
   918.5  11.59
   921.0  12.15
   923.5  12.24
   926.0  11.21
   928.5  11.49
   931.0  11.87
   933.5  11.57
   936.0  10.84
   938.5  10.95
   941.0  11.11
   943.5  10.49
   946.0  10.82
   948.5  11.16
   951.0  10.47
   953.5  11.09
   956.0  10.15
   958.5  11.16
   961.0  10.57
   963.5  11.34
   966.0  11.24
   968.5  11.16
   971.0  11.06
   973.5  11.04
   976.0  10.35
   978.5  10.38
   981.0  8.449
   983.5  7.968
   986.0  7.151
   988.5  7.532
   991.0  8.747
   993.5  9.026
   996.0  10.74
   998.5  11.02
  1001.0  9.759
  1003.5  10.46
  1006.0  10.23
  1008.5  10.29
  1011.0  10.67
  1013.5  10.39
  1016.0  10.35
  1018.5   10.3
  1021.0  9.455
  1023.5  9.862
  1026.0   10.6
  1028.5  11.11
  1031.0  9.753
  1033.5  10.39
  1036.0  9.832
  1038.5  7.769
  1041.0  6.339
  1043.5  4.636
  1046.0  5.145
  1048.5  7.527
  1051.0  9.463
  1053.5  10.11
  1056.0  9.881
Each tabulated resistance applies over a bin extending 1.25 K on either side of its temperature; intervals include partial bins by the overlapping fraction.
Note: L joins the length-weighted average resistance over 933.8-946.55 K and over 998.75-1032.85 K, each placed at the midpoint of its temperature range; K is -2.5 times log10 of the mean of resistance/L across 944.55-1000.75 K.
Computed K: 0.05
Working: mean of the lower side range 10.9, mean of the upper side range 10.3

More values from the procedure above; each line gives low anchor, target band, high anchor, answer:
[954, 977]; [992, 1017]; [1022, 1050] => -0.080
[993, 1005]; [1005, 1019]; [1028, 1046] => -0.089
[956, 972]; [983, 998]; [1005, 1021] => 0.219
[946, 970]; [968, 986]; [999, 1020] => 0.095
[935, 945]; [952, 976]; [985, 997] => -0.121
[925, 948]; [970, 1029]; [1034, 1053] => -0.106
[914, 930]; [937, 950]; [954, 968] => 0.042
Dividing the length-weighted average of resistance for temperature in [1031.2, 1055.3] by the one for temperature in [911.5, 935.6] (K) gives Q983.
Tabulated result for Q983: 0.68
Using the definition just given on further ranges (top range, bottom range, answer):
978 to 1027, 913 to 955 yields 0.85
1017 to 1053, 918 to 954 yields 0.78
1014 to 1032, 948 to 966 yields 0.94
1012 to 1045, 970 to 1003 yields 0.98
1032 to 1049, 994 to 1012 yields 0.71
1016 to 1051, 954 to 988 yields 0.87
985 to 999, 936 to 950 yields 0.82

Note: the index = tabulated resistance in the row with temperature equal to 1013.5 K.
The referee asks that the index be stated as 10.39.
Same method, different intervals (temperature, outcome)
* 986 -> 7.151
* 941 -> 11.11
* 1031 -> 9.753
